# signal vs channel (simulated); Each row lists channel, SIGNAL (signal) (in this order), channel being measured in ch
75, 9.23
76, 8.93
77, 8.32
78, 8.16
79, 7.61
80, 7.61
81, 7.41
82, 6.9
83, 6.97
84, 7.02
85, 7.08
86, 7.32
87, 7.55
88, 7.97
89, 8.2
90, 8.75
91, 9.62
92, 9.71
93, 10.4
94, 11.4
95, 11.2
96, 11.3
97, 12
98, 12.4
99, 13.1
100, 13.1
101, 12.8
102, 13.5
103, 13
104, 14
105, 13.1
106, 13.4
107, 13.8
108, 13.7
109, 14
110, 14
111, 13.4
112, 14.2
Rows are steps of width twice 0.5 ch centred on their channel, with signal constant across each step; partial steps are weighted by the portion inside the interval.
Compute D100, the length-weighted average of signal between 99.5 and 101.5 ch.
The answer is 12.9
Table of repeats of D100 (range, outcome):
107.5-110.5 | 13.9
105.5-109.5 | 13.7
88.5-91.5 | 8.86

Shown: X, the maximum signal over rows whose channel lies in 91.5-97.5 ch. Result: 12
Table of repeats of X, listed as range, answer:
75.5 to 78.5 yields 8.93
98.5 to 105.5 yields 14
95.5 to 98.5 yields 12.4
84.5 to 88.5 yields 7.97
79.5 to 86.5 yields 7.61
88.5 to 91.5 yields 9.62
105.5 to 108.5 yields 13.8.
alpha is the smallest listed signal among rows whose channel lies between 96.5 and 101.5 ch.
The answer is 12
